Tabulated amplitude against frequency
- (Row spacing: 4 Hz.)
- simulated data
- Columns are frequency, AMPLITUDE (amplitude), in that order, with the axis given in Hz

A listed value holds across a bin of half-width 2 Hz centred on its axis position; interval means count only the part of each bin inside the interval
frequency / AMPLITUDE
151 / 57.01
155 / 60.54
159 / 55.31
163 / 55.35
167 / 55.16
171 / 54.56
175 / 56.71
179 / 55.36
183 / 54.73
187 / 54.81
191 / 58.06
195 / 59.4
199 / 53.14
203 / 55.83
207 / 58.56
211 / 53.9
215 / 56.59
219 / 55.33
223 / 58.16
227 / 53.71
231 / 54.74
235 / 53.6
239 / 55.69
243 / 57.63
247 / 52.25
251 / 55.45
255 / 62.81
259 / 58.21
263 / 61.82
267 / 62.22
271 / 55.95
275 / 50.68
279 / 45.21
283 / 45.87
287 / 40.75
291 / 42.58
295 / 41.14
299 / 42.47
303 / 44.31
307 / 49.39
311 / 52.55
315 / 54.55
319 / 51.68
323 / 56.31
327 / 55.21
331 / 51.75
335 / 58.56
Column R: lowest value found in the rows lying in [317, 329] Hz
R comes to 51.68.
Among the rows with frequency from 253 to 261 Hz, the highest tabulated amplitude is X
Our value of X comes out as 62.81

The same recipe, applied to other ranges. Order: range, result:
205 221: 58.56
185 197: 59.4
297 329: 56.31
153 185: 60.54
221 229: 58.16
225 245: 57.63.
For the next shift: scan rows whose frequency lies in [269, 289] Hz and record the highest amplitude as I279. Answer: 55.95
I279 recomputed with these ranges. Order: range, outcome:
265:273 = 62.22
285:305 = 44.31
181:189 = 54.81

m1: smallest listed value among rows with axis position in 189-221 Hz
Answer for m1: 53.14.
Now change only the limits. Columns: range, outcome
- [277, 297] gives 40.75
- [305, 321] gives 49.39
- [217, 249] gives 52.25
